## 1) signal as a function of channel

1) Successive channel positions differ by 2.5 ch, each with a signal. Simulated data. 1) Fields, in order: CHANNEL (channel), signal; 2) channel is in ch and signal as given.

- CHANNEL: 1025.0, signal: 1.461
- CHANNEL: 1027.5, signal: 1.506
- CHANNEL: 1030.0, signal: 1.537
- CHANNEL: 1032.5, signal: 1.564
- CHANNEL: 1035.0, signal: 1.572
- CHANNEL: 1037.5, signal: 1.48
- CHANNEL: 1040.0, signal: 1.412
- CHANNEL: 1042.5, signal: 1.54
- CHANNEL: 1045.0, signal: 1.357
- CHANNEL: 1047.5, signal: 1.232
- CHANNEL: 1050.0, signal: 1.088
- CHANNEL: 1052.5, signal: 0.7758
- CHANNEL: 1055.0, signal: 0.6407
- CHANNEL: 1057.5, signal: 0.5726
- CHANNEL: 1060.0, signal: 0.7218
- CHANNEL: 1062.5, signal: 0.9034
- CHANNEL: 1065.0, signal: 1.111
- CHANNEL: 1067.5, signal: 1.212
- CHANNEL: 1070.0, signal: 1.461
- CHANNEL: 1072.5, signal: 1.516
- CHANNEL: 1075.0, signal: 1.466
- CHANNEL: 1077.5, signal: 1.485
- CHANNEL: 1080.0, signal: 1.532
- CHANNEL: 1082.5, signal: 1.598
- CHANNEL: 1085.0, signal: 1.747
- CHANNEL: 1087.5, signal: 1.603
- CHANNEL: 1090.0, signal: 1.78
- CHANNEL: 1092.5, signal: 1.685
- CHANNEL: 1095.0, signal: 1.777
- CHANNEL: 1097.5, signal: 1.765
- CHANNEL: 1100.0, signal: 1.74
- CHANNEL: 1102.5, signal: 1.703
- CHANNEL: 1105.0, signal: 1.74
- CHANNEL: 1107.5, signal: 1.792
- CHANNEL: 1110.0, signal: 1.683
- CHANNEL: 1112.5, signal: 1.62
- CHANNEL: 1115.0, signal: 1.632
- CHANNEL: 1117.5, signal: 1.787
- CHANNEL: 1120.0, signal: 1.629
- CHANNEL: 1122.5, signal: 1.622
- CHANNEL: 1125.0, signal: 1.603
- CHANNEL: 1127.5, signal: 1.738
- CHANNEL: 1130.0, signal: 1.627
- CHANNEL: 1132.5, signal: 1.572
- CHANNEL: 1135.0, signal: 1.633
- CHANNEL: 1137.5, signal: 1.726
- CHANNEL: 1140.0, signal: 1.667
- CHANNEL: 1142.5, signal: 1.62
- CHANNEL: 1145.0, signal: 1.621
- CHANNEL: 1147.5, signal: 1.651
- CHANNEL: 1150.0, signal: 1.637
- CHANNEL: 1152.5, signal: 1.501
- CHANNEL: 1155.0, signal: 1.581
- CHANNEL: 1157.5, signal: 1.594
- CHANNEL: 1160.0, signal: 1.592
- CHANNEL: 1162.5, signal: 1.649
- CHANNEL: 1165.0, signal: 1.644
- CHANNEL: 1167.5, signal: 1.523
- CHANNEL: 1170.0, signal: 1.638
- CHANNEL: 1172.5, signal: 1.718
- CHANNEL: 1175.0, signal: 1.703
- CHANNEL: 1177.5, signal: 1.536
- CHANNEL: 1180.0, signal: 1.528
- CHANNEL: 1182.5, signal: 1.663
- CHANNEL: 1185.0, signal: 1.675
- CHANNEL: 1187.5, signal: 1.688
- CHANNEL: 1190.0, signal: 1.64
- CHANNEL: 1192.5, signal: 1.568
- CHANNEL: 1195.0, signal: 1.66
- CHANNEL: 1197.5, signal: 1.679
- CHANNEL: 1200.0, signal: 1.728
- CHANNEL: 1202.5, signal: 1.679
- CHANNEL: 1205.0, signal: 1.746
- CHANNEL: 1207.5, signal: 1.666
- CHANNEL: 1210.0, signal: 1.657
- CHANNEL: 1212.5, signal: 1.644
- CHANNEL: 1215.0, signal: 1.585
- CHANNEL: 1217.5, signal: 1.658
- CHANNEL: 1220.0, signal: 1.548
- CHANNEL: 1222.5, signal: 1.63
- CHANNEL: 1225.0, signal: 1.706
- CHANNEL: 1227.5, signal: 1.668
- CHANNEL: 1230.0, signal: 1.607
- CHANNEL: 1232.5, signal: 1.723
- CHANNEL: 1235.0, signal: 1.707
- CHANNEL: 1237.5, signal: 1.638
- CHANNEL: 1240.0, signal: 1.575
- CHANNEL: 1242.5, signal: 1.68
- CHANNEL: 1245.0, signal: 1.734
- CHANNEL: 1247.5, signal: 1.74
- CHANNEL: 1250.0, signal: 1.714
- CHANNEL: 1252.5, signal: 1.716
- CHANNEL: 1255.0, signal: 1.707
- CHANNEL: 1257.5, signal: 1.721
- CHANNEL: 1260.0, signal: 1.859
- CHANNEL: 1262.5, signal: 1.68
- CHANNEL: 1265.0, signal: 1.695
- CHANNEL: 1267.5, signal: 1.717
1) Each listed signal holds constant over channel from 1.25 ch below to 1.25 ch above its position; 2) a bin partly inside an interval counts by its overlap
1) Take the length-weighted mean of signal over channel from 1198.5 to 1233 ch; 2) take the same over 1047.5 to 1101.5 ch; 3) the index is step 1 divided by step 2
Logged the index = 1.2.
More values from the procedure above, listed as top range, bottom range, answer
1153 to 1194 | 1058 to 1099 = 1.12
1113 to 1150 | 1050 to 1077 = 1.57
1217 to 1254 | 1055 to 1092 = 1.27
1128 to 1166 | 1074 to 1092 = 1.01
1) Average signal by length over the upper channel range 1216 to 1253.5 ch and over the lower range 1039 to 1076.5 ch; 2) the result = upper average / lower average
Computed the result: 1.47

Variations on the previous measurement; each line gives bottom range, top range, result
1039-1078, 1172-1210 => 1.44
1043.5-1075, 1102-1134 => 1.56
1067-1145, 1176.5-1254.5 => 1.01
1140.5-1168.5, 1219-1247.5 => 1.04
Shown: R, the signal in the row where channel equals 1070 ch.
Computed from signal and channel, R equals 1.461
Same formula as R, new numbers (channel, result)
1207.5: 1.666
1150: 1.637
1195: 1.66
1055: 0.6407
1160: 1.592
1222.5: 1.63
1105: 1.74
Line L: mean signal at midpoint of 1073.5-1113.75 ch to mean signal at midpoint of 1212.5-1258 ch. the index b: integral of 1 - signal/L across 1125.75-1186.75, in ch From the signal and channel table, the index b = 1.5 ch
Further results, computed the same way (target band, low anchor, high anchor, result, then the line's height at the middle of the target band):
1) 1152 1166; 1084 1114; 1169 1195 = 0.52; 1.66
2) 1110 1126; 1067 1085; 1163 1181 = -1.07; 1.55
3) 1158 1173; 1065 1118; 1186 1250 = 0.22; 1.65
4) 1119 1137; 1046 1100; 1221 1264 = -2.36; 1.45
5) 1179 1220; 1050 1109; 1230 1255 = -1.00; 1.61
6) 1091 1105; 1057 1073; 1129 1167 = -4.83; 1.29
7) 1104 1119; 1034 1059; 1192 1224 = -3.87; 1.36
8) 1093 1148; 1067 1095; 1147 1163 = -3.30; 1.59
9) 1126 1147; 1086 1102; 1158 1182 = 0.17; 1.66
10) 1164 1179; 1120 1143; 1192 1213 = 0.33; 1.66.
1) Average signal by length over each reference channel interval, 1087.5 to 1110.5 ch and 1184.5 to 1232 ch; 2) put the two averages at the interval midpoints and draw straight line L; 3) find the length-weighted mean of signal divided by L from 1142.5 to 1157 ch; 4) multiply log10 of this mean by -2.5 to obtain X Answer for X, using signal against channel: 0.06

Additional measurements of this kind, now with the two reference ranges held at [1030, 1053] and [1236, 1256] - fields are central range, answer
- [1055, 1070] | 0.45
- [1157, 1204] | -0.04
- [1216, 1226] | 0.01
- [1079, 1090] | -0.15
